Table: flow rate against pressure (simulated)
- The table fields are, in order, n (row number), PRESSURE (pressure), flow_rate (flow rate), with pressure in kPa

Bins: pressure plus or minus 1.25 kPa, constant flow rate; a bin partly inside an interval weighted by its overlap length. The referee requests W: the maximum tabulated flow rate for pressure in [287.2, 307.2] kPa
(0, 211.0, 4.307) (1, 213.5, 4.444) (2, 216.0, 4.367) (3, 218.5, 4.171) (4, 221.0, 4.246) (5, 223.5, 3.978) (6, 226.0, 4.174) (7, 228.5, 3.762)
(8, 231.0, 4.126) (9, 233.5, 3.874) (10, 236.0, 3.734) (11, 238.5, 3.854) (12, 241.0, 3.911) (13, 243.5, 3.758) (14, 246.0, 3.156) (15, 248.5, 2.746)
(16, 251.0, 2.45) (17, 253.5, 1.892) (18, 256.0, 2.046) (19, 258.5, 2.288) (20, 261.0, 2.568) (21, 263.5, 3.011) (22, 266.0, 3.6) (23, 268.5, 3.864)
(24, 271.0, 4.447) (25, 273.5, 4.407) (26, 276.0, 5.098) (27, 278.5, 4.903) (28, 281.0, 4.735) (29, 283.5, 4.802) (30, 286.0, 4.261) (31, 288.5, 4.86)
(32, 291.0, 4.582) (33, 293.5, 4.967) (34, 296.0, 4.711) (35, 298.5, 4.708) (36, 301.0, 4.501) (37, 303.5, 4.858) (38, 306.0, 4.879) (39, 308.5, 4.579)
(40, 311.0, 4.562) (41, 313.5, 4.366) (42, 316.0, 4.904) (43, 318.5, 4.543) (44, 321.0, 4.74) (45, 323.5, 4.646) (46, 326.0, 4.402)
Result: 4.967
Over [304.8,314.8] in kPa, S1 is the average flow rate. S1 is 4.6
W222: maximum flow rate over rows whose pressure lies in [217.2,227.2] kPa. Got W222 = 4.246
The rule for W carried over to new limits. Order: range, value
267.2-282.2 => 5.098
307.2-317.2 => 4.904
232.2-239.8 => 3.874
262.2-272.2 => 4.447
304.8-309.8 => 4.879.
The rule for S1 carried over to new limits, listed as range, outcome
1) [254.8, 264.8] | 2.49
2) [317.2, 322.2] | 4.64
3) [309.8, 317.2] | 4.61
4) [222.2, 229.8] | 3.97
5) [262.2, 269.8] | 3.49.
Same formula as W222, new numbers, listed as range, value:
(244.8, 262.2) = 3.156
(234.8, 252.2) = 3.911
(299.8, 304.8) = 4.858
